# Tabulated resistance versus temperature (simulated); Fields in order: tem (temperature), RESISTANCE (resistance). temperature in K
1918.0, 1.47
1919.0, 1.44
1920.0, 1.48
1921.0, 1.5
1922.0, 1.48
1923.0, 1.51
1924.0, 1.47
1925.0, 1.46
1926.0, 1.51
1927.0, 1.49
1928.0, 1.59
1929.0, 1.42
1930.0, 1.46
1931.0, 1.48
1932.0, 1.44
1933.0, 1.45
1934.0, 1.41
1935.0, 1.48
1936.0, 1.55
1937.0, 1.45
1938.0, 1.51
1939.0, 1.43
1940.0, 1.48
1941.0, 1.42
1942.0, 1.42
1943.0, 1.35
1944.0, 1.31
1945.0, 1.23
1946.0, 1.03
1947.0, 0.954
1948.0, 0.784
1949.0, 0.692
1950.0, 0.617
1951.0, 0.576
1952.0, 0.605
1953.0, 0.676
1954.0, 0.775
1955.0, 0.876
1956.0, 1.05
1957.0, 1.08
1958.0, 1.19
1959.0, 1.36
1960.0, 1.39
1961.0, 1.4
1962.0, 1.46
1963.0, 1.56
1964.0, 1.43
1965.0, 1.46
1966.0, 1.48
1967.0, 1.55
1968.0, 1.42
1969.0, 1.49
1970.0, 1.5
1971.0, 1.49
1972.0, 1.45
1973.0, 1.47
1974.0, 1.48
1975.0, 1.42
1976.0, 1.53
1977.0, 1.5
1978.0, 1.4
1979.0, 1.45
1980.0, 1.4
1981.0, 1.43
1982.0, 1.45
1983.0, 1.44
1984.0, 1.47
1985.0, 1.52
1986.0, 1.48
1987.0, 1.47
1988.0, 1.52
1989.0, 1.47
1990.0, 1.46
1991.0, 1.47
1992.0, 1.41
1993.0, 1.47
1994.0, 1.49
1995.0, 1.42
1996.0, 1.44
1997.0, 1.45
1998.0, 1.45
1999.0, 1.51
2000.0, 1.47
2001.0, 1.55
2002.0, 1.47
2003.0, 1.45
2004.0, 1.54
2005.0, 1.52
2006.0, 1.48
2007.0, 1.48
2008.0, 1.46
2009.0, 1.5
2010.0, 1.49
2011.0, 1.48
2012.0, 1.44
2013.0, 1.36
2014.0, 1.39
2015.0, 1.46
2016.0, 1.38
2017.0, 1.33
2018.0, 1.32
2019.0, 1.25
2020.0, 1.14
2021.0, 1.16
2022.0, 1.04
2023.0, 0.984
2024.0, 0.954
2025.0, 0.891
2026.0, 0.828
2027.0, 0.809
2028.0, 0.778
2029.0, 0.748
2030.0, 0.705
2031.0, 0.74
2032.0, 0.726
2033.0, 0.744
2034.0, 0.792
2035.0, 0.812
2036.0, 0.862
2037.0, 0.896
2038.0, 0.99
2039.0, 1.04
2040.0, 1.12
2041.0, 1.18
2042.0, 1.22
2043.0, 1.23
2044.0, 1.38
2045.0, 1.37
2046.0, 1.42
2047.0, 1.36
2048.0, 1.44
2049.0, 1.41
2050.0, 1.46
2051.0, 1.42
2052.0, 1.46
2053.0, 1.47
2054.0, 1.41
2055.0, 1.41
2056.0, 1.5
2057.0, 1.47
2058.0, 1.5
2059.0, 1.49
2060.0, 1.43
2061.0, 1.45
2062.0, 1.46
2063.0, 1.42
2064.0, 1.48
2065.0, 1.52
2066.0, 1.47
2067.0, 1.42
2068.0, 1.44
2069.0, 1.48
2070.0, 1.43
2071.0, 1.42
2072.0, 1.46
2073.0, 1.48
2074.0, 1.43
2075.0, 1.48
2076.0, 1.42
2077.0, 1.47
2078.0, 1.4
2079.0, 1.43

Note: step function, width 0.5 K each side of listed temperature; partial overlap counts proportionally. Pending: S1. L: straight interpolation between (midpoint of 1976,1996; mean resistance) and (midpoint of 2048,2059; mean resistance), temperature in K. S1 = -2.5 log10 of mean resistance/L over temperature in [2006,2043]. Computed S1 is 0.300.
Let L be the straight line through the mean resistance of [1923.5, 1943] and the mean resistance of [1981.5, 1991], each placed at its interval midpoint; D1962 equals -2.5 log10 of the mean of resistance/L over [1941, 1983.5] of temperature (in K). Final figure 0.17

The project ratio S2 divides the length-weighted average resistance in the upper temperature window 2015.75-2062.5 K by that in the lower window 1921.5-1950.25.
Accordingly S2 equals 0.87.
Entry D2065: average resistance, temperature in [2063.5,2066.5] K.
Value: 1.49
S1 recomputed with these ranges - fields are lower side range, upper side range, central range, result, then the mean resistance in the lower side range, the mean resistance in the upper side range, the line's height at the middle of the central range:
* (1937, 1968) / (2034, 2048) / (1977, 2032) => -0.14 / 1.18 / 1.14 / 1.16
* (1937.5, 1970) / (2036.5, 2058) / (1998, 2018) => -0.15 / 1.19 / 1.32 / 1.27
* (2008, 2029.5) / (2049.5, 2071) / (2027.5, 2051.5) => 0.23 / 1.18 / 1.46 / 1.32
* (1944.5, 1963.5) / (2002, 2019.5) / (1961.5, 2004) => -0.20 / 1.02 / 1.43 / 1.23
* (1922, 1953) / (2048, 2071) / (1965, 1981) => -0.11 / 1.28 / 1.45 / 1.33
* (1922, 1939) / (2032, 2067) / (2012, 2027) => 0.14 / 1.48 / 1.29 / 1.34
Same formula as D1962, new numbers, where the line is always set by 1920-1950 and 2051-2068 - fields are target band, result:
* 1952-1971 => 0.089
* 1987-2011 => -0.050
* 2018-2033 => 0.481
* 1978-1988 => -0.045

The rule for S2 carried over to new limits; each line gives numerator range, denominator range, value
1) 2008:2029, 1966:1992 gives 0.81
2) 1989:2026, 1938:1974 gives 1.12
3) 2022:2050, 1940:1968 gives 0.89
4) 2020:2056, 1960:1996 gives 0.75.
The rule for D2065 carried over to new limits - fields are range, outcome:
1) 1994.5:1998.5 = 1.44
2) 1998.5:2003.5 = 1.49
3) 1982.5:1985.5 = 1.48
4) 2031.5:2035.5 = 0.768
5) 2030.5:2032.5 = 0.733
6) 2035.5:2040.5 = 0.982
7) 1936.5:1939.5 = 1.46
